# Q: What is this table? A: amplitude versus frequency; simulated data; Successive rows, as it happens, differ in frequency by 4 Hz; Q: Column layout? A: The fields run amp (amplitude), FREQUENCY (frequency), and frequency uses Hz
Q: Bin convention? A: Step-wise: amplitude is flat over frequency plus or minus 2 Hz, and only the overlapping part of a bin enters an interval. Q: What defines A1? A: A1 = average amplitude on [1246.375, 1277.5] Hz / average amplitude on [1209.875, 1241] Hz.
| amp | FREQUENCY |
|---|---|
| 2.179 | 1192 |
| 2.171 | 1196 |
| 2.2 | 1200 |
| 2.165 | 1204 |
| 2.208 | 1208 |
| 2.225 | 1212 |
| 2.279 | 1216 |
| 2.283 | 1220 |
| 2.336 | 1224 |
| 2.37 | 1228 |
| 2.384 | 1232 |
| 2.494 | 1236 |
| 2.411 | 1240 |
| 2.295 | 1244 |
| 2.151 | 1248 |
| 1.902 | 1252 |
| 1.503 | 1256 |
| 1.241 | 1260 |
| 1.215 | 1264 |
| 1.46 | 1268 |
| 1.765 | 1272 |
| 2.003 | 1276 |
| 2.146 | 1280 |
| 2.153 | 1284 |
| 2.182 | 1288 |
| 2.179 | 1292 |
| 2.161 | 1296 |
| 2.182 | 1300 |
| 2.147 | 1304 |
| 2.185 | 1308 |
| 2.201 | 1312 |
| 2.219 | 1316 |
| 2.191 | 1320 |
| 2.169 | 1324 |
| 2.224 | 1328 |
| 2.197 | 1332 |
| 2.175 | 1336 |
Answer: 0.7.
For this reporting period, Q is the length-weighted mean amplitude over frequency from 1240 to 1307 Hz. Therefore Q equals 1.94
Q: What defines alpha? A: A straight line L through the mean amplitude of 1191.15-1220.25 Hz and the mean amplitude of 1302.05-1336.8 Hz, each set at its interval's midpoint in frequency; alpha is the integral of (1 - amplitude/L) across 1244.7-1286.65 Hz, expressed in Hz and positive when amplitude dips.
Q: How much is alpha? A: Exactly 8.1 Hz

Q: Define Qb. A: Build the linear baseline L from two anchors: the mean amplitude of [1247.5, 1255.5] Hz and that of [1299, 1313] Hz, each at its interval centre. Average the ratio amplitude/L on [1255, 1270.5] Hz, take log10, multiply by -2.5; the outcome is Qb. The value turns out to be 0.40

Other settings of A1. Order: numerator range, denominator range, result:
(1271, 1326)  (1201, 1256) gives 0.96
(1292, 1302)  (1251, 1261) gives 1.41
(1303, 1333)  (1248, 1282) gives 1.30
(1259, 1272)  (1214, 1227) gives 0.60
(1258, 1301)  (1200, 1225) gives 0.84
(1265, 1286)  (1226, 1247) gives 0.79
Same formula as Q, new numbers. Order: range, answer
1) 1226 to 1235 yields 2.39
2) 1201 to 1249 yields 2.3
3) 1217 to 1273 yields 2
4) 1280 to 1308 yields 2.17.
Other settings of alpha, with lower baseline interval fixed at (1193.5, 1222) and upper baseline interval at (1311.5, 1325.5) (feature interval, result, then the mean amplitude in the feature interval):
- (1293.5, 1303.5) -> 0.1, 2.17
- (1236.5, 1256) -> 0.6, 2.14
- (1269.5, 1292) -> 1.6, 2.05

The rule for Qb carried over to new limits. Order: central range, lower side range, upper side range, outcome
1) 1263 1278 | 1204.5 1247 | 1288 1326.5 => 0.34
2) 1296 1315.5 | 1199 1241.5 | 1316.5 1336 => 0.02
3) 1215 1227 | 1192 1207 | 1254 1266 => -0.23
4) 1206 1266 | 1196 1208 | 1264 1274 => -0.12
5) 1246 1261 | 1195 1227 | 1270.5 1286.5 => 0.22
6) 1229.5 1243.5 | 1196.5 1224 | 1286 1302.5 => -0.09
